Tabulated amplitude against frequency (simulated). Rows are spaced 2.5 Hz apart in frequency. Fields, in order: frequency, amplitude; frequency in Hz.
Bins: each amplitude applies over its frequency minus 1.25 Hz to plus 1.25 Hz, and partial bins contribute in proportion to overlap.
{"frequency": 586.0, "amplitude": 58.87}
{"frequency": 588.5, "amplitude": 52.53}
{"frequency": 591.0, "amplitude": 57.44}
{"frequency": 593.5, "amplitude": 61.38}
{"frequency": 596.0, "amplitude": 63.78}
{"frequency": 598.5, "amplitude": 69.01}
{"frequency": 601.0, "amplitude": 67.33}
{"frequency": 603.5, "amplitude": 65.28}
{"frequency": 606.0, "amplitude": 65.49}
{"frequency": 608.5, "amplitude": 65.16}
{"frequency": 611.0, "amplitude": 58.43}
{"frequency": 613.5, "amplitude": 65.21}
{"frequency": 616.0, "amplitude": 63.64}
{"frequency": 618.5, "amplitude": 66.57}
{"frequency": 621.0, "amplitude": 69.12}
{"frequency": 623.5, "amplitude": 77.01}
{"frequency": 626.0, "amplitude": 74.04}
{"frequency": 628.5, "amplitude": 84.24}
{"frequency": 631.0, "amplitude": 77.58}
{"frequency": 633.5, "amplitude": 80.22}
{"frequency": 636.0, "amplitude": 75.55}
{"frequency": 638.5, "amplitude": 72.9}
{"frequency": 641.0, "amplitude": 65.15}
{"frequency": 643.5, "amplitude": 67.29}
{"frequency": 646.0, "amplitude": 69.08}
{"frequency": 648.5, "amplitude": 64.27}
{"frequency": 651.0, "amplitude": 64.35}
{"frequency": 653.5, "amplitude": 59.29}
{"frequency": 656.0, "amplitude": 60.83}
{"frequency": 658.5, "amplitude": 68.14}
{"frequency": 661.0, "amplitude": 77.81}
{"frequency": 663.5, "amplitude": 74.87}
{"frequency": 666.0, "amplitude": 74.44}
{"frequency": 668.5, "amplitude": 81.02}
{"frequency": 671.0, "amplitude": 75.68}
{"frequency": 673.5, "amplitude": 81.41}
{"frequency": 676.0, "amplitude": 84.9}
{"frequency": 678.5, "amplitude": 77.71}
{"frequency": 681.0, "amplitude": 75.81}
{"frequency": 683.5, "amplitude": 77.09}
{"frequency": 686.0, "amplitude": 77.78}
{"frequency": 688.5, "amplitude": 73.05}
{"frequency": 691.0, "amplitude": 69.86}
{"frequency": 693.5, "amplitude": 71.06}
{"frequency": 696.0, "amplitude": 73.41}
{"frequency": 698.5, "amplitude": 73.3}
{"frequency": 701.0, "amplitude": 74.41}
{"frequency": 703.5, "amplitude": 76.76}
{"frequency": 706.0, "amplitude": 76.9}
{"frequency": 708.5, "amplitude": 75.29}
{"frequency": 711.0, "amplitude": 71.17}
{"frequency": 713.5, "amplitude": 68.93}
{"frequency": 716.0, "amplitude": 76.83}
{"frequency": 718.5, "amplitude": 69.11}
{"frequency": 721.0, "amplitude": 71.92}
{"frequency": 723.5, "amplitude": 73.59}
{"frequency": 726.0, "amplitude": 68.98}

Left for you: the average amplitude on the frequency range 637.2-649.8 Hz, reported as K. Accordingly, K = 67.8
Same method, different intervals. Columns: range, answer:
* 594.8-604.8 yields 66.4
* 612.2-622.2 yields 66.1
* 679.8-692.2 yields 74.7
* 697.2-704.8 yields 74.8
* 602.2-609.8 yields 65.3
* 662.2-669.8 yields 76.8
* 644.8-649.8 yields 66.6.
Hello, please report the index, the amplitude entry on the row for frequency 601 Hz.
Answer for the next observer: 67.33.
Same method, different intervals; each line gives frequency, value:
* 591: 57.44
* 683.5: 77.09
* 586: 58.87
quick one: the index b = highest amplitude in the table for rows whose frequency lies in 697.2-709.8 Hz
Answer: 76.9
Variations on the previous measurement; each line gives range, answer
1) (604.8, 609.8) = 65.49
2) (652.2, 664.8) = 77.81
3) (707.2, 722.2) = 76.83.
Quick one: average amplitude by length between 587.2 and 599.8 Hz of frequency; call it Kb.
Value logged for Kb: 60.8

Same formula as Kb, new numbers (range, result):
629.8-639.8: 76.5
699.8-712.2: 74.9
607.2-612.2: 61.9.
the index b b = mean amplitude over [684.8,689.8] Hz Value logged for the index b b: 75.3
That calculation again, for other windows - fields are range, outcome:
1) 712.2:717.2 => 72.8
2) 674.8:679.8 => 81.2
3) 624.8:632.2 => 78.7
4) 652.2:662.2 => 66.5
